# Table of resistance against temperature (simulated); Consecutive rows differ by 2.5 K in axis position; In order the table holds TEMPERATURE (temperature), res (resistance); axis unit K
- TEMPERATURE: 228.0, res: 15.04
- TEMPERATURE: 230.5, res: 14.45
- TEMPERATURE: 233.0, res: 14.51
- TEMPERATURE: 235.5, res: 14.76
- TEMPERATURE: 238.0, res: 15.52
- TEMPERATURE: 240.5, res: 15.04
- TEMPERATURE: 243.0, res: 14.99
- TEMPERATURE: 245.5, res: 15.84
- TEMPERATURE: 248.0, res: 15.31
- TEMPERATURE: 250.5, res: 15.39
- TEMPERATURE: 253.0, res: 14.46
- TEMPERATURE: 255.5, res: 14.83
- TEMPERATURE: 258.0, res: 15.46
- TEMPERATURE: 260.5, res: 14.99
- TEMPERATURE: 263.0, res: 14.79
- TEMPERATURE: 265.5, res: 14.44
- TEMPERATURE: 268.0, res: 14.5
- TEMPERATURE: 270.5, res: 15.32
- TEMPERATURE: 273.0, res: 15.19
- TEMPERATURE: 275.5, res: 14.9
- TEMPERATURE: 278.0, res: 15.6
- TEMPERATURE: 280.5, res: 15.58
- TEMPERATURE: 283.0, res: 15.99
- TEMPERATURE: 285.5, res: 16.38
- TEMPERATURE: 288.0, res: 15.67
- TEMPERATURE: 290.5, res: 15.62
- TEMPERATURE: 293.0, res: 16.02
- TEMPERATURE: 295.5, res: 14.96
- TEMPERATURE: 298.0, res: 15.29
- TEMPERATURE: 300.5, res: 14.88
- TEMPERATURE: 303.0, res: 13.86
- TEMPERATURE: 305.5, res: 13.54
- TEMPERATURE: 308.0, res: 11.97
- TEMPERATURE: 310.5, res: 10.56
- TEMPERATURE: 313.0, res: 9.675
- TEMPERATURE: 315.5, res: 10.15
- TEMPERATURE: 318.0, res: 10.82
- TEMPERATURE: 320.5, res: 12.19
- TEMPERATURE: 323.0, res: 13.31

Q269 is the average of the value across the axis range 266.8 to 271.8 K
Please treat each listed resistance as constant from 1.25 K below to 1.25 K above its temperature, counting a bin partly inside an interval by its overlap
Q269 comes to 14.9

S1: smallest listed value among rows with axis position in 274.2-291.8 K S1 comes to 14.9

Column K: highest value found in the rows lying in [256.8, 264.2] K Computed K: 15.46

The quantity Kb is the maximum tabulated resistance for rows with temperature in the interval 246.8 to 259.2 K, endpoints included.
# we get 15.46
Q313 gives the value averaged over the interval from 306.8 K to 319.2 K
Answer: 10.6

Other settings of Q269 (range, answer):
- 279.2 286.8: 16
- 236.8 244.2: 15.2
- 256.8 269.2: 14.8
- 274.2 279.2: 15.2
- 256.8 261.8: 15.2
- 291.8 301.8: 15.3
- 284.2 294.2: 15.9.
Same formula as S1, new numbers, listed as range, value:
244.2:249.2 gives 15.31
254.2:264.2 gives 14.79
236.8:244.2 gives 14.99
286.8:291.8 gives 15.62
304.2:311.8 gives 10.56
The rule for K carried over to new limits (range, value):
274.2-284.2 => 15.99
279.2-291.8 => 16.38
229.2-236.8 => 14.76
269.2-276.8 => 15.32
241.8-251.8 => 15.84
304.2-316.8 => 13.54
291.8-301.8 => 16.02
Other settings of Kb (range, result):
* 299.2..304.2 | 14.88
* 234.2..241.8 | 15.52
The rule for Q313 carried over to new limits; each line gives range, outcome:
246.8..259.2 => 15.1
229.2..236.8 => 14.6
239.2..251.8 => 15.3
